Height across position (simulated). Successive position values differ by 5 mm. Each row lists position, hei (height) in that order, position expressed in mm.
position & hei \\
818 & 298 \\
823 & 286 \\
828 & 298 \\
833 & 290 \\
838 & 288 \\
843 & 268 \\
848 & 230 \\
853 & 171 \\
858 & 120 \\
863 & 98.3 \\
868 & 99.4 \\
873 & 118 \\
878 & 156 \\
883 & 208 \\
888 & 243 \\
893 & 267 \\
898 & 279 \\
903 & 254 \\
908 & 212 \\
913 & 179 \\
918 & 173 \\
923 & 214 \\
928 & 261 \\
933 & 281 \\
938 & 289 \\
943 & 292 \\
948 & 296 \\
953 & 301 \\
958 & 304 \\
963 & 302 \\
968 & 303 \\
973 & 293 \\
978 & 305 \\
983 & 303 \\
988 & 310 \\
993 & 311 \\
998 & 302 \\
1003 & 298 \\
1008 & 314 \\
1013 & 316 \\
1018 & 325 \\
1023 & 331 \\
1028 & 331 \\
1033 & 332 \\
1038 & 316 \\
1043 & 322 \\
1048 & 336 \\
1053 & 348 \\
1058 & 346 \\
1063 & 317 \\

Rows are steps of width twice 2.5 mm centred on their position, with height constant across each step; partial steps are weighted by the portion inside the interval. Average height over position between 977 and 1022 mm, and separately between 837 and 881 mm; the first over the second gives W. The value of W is 1.84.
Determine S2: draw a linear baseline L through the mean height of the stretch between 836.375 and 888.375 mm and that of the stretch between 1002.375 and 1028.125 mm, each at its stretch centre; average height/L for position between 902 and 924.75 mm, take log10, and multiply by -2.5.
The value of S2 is 0.108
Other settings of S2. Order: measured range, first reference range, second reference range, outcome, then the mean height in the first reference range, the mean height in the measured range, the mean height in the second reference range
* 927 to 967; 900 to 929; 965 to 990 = -0.13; 214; 292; 303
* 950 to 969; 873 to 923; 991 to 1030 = -0.12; 214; 302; 316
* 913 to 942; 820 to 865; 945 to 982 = 0.17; 230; 241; 301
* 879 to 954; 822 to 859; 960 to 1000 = 0.13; 247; 247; 304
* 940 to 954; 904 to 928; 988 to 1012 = -0.21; 205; 296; 307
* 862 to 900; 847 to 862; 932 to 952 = 0.11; 160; 186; 291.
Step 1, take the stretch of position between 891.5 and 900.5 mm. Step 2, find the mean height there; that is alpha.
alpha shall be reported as 274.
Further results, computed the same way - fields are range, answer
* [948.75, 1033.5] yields 310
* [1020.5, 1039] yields 328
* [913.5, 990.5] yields 279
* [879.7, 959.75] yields 252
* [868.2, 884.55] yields 149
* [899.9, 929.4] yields 215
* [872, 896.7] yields 207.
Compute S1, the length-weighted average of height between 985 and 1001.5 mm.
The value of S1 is 307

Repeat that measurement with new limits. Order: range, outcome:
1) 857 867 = 106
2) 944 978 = 300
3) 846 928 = 191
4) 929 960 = 292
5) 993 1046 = 318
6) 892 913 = 243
